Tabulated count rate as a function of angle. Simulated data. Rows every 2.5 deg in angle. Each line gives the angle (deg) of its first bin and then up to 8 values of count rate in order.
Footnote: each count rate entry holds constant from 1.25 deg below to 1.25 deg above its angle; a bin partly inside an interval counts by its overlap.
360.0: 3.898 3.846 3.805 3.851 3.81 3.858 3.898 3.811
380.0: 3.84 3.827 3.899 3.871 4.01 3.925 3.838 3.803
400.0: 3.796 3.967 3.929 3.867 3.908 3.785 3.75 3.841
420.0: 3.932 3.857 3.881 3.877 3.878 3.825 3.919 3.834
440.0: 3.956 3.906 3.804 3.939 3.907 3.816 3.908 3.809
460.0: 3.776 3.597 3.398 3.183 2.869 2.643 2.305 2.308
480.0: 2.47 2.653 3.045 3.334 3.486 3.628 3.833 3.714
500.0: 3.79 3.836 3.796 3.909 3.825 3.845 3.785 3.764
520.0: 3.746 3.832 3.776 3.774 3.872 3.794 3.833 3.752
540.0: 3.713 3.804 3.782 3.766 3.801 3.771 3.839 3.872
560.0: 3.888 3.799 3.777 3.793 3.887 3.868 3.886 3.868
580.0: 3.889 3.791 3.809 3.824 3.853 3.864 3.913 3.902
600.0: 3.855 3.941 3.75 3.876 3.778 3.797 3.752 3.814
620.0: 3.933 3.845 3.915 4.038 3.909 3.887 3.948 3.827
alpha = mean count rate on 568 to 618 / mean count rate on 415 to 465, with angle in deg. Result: 1.00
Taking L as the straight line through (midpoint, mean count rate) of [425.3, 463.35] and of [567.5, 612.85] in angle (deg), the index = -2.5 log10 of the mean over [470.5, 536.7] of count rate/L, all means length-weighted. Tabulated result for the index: 0.11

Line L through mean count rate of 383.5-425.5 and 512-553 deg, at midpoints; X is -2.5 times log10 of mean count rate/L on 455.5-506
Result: 0.17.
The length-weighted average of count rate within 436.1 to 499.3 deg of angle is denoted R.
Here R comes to 3.41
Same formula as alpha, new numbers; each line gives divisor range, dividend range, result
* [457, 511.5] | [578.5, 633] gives 1.16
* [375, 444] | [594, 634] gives 1.00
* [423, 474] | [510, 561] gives 1.03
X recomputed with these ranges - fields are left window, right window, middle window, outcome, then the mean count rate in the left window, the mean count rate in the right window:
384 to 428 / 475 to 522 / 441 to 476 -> 0.04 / 3.87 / 3.46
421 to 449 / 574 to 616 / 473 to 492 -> 0.34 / 3.88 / 3.84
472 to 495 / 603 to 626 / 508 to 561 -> -0.16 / 2.93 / 3.83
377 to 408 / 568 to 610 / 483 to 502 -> 0.10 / 3.88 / 3.86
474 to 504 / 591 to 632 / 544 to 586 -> -0.06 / 3.21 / 3.87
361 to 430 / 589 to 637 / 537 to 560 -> 0.02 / 3.86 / 3.87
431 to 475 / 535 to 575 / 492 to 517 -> -0.02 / 3.62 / 3.81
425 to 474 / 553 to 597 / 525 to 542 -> 0.00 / 3.67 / 3.85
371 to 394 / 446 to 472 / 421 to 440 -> -0.05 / 3.88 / 3.59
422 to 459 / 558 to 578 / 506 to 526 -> 0.01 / 3.87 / 3.85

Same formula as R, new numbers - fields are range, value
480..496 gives 3.25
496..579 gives 3.81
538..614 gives 3.83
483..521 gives 3.67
